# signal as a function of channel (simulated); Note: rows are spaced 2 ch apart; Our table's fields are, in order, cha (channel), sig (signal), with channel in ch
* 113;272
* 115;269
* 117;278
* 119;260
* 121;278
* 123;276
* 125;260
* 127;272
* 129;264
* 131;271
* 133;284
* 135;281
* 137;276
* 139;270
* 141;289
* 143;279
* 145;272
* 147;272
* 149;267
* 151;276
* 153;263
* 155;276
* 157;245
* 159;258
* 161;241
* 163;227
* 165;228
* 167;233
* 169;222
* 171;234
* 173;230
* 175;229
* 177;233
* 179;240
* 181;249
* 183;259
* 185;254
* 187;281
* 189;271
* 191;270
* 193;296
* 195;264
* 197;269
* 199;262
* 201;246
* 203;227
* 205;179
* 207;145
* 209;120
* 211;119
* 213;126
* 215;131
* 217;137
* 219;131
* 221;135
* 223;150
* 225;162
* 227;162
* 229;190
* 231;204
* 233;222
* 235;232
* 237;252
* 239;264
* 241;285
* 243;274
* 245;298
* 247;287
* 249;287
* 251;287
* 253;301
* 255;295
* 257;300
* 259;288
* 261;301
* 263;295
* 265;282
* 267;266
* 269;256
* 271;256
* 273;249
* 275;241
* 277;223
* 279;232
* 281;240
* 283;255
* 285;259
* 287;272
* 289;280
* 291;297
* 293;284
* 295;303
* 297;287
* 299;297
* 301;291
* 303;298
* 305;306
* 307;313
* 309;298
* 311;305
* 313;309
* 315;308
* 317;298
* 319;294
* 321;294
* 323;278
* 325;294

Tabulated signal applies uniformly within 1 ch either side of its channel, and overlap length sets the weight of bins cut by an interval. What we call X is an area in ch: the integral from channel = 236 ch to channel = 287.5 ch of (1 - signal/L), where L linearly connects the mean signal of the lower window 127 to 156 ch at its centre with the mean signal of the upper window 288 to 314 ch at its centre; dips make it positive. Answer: 3.7 ch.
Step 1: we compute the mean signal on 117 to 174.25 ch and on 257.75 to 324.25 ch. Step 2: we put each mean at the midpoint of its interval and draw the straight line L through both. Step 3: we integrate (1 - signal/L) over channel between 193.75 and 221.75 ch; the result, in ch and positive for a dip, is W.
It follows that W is 9.3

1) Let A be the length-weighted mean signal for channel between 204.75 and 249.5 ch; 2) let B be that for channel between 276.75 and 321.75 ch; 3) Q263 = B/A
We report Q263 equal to 1.47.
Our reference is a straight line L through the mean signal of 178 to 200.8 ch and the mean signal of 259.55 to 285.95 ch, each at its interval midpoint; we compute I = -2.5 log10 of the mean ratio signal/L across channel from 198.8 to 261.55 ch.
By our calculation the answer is 0.199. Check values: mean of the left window 264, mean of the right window 259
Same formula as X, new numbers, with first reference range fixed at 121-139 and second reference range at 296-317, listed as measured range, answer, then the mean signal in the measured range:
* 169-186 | 2.5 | 240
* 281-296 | 1.1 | 276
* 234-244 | 1.0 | 261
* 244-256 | 0.0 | 292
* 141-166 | 1.5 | 260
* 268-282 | 2.5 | 242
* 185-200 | 0.6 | 272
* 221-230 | 3.9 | 163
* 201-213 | 5.2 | 163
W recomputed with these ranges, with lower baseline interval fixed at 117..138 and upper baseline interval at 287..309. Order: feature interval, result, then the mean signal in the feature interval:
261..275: 1.10 ch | 268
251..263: -0.28 ch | 296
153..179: 3.60 ch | 239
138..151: -0.01 ch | 275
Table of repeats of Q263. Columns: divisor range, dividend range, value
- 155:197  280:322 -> 1.16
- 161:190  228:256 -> 1.09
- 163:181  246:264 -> 1.27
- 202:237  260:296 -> 1.61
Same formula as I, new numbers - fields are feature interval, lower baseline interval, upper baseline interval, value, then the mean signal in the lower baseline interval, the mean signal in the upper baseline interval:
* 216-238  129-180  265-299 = 0.404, 256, 264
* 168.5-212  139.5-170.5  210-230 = -0.184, 256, 144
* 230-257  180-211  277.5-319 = -0.041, 236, 286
